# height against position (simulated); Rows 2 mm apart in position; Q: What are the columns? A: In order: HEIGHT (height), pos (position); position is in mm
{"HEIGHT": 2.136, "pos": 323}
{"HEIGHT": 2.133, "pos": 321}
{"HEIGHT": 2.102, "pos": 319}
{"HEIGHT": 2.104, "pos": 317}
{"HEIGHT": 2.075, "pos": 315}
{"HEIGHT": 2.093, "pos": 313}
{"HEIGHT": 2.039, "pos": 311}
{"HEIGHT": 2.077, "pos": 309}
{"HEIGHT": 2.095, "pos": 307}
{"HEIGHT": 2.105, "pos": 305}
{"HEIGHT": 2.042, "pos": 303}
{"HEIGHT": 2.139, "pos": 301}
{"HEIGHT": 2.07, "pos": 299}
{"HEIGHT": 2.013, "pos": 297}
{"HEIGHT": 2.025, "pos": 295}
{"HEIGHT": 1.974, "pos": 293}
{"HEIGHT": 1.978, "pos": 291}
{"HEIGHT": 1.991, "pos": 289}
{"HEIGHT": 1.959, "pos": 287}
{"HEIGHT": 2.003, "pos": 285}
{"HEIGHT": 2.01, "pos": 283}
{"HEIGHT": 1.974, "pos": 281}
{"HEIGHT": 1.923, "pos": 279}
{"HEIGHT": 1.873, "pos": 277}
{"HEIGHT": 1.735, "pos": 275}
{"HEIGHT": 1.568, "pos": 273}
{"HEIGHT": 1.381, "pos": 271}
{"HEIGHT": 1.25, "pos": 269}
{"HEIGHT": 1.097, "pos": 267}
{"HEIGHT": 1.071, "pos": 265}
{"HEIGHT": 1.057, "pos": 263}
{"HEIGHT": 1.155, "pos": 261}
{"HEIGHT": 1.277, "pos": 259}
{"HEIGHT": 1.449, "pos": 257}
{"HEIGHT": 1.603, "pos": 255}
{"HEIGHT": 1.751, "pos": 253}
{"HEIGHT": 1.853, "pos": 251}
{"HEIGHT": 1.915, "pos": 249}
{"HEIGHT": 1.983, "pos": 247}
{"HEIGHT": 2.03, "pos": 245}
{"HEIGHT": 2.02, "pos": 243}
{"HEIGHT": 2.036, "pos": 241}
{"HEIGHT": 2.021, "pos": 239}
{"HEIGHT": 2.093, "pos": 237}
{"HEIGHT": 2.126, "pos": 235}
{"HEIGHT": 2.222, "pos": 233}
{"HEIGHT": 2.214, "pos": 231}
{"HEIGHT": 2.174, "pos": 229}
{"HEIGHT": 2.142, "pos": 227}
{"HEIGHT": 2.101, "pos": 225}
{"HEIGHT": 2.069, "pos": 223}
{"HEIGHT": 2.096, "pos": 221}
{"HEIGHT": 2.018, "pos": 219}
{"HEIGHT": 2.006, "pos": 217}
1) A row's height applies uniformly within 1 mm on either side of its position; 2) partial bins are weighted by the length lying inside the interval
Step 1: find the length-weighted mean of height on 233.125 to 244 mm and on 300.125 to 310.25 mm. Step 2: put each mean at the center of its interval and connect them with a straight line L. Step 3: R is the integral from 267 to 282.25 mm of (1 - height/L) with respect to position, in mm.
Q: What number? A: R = 3.2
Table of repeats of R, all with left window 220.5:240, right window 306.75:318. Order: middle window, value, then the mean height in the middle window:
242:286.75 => 9.90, 1.64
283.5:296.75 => 0.64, 1.99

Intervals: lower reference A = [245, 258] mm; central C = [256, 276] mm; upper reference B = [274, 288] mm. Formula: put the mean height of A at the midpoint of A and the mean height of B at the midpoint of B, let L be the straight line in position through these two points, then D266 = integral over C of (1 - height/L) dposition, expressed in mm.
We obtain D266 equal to 5.9 mm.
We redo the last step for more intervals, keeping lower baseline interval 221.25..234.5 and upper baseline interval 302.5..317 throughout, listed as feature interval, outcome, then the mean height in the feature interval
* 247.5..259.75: 2.68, 1.66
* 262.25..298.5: 6.50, 1.73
